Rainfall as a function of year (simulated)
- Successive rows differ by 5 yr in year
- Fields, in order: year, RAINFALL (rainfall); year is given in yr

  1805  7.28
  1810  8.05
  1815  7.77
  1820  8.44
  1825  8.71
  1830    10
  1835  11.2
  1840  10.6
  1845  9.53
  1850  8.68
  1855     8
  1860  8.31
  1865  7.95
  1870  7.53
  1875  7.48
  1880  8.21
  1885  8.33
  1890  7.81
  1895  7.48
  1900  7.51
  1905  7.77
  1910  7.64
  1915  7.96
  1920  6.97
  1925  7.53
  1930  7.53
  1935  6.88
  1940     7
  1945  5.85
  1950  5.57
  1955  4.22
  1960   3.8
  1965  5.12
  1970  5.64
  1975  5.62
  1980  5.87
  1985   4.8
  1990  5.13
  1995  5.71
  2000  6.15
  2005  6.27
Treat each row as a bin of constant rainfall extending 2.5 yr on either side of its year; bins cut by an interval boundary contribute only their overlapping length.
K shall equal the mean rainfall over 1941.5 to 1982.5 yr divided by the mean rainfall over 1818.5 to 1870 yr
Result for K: 0.58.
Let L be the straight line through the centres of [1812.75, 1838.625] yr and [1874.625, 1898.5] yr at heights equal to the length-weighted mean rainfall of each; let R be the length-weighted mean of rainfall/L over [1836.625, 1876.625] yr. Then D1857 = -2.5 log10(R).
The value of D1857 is 0.00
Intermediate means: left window 9.3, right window 7.88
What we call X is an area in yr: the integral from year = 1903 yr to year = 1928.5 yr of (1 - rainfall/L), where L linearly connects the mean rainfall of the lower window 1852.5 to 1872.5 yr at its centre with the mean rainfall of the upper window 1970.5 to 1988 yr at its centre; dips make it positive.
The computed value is -2.9 yr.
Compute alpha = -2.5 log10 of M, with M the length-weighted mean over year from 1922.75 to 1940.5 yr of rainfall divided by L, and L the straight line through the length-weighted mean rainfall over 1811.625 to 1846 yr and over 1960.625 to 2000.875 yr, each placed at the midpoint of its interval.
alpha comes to -0.087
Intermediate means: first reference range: 9.43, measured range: 7.26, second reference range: 5.4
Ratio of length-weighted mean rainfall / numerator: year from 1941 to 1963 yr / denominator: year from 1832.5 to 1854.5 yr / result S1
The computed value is 0.51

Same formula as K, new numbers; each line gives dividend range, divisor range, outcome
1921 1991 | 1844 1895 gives 0.71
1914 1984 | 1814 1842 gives 0.63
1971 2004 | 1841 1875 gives 0.67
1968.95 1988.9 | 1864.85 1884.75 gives 0.70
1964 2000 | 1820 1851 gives 0.56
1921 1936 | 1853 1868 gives 0.91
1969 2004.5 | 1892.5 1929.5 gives 0.74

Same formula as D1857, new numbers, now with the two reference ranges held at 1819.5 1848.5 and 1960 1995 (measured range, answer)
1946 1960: 0.25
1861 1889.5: 0.08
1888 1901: 0.04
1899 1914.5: -0.03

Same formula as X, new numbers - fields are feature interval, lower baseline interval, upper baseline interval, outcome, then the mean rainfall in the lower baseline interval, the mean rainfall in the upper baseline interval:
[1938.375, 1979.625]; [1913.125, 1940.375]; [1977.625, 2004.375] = 7.03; 7.32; 5.58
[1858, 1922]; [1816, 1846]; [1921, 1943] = 3.37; 9.66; 7.19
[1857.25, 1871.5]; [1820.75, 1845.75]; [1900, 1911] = 1.59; 9.93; 7.67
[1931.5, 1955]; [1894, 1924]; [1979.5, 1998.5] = 1.72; 7.56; 5.37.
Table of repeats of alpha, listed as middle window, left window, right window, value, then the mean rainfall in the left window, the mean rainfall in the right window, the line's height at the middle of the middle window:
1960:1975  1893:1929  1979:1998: 0.153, 7.55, 5.36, 5.95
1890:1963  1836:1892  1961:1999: 0.022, 8.48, 5.38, 6.81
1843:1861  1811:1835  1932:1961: -0.058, 8.94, 5.68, 8.18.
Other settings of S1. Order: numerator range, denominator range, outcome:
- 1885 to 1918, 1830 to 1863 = 0.82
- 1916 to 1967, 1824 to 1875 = 0.68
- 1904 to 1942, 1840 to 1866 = 0.85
